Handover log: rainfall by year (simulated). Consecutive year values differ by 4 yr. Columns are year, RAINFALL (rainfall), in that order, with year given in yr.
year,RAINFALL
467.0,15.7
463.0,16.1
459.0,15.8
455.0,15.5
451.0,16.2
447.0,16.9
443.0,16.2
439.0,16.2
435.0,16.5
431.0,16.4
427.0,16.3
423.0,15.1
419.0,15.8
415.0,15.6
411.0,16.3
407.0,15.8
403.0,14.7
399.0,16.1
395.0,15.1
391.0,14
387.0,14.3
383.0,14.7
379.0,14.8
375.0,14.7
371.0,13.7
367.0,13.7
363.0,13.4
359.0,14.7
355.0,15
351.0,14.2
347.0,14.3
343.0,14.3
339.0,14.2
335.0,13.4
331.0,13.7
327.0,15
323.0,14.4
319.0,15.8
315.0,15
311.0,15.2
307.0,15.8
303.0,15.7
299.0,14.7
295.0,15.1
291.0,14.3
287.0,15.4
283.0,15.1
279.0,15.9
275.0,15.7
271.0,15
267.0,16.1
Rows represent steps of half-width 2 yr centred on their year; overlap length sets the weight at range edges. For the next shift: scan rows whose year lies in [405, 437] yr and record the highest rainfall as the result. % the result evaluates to 16.5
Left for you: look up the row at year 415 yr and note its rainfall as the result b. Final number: 15.6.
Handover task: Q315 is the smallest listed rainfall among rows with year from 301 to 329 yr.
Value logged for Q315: 14.4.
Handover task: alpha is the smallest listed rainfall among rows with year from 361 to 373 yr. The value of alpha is 13.4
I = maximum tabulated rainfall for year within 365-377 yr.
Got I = 14.7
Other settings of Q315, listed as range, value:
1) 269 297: 14.3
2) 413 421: 15.6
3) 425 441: 16.2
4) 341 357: 14.2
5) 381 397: 14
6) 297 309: 14.7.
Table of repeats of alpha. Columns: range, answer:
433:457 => 15.5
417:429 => 15.1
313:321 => 15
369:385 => 13.7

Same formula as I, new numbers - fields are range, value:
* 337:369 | 15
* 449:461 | 16.2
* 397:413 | 16.3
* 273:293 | 15.9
